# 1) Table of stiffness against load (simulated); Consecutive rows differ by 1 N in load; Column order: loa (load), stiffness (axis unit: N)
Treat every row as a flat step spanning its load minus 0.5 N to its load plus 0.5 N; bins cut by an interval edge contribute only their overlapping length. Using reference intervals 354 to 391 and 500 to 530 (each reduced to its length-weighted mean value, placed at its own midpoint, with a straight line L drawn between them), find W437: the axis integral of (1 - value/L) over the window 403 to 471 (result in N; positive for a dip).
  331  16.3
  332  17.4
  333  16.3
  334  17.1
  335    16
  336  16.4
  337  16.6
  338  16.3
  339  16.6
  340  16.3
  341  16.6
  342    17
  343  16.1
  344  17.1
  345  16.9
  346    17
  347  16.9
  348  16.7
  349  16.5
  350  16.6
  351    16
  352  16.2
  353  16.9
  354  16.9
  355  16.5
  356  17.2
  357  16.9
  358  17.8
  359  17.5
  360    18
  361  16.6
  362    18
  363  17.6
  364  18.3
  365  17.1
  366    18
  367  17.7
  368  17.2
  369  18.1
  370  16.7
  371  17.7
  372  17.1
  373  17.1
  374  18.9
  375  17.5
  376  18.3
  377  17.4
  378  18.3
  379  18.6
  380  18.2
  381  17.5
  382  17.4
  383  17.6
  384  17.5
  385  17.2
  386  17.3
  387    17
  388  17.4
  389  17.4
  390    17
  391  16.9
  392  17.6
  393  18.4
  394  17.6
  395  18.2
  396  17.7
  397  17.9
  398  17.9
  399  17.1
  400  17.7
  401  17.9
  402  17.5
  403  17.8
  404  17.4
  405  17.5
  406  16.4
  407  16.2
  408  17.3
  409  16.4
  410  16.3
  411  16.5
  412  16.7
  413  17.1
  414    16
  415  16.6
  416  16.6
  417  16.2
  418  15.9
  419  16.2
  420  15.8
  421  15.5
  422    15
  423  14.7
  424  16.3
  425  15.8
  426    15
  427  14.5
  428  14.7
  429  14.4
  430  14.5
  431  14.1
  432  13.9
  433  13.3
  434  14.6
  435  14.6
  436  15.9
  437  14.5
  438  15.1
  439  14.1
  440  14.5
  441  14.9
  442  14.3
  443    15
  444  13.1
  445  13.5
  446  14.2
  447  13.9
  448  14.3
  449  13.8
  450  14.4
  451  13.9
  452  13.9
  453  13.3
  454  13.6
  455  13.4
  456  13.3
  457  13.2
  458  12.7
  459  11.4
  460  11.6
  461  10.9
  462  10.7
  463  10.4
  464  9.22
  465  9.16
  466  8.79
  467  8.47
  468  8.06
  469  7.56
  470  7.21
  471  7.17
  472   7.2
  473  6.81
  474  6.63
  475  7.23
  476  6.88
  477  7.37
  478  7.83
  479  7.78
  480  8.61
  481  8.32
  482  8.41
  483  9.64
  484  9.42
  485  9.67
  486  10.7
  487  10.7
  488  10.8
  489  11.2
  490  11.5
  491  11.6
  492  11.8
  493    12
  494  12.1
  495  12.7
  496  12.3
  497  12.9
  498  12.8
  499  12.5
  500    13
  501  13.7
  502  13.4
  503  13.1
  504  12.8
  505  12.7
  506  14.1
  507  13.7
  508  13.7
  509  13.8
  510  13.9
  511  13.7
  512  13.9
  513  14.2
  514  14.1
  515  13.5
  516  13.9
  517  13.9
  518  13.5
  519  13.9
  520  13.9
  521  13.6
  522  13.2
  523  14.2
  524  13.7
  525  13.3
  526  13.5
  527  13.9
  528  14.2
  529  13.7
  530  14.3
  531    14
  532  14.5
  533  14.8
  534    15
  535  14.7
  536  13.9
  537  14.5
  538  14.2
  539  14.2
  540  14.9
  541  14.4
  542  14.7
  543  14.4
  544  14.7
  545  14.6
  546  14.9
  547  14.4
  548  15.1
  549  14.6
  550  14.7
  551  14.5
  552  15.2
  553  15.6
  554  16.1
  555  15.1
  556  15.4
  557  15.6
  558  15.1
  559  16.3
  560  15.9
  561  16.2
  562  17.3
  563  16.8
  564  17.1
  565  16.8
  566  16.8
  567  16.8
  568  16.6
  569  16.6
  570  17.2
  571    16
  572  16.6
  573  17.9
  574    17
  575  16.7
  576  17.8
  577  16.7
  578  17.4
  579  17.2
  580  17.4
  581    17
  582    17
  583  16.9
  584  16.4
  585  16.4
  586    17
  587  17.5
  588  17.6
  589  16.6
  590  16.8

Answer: 8.0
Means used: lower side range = 17.5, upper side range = 13.7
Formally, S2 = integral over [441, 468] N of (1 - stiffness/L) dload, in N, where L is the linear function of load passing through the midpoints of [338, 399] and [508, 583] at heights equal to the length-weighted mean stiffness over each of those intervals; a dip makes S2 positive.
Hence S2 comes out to 6.4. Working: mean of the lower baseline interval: 17.3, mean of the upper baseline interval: 15.2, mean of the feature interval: 12.4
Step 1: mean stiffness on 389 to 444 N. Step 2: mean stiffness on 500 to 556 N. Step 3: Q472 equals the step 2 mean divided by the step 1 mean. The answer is 0.88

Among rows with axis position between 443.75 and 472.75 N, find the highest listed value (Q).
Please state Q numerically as 14.4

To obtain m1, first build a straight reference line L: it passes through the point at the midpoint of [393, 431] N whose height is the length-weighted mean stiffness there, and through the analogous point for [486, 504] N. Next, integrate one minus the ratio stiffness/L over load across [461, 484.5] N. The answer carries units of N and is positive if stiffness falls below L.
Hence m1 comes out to 8.95 N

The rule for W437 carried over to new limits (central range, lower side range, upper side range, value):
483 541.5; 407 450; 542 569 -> 8.57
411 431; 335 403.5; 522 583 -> 1.37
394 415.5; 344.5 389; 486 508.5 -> -1.65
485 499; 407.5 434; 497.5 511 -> 1.98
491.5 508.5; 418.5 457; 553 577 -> 2.81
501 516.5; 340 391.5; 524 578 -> 2.14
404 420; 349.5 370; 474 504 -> -2.14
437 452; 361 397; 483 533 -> 1.04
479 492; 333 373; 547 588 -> 5.16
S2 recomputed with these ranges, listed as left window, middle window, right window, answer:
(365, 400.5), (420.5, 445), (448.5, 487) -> -2.89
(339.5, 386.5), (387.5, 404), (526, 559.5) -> -0.79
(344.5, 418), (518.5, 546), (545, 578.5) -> 3.57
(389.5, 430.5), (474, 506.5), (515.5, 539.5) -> 8.63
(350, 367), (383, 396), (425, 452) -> -1.10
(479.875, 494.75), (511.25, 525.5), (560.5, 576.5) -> -0.91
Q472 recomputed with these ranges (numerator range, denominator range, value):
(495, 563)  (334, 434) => 0.85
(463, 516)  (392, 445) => 0.68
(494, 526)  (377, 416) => 0.78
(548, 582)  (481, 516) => 1.33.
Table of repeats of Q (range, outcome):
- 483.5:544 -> 15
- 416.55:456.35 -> 16.3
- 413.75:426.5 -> 16.6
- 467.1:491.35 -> 11.6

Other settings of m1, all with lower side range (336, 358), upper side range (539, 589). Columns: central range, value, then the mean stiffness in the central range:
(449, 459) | 1.8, 13.4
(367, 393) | -1.5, 17.6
